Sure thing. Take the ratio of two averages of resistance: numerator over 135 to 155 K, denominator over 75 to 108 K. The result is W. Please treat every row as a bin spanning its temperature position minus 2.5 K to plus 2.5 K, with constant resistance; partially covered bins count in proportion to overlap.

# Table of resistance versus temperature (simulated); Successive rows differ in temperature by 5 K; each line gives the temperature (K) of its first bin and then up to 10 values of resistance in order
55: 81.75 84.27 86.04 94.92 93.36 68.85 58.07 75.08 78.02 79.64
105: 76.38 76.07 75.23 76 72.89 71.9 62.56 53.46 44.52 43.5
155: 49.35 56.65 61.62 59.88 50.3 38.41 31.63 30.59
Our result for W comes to 0.7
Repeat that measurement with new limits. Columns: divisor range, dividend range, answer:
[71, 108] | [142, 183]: 0.66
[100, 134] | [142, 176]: 0.70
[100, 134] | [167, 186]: 0.62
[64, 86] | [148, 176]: 0.66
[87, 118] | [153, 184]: 0.68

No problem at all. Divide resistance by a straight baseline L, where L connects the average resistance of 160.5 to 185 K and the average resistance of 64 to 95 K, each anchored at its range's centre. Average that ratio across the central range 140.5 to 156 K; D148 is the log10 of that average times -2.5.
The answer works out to 0.244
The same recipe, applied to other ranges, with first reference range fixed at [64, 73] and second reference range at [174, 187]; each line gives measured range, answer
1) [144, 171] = -0.073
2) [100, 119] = -0.061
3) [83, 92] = 0.231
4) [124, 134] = -0.123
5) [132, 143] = 0.025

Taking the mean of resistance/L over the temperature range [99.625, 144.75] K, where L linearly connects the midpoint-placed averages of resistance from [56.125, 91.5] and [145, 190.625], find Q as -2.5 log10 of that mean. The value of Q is -0.10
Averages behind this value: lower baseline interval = 80.3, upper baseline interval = 47.4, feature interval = 69.8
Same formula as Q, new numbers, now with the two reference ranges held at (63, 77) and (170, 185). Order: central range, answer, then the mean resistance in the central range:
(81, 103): 0.129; 72.5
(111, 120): -0.057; 75.6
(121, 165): 0.040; 57.8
